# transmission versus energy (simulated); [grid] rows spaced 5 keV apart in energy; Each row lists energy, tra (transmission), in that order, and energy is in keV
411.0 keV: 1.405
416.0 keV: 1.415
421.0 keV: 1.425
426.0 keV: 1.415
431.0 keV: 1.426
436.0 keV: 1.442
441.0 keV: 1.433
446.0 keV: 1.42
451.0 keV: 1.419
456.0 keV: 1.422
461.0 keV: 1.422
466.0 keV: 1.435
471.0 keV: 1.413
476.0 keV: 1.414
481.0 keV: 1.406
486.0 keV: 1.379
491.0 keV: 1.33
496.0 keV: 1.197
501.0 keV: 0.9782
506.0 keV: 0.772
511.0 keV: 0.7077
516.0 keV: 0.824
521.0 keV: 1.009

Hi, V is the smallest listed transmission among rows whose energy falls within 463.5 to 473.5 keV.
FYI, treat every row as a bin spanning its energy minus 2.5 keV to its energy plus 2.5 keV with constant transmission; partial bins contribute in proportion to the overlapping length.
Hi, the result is 1.413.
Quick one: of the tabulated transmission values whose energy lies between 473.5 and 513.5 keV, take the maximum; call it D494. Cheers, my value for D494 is 1.414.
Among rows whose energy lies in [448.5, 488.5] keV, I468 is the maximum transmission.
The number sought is 1.435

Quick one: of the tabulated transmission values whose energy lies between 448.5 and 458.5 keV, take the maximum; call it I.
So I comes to 1.422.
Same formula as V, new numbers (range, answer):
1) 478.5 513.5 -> 0.7077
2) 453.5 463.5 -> 1.422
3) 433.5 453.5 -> 1.419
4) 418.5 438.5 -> 1.415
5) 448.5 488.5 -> 1.379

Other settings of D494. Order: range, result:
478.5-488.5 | 1.406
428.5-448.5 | 1.442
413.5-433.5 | 1.426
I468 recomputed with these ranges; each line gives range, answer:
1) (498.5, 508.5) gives 0.9782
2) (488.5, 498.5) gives 1.33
